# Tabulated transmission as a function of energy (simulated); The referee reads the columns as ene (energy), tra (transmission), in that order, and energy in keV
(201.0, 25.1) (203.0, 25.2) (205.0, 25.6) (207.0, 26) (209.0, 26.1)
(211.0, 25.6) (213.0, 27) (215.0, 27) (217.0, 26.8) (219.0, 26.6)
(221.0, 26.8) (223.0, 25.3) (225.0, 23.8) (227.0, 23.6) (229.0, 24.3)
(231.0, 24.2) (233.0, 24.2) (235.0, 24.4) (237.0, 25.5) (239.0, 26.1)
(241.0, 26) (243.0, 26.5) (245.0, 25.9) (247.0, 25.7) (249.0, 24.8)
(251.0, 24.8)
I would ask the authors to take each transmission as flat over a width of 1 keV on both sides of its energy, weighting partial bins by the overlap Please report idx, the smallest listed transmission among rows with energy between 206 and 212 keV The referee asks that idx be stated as 25.6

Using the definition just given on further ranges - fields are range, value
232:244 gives 24.2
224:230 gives 23.6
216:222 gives 26.6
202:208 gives 25.2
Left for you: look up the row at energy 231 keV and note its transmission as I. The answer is 24.2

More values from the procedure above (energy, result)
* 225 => 23.8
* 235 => 24.4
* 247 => 25.7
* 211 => 25.6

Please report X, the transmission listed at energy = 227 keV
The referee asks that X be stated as 23.6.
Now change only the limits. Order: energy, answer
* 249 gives 24.8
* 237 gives 25.5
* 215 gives 27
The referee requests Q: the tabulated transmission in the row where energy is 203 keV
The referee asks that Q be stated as 25.2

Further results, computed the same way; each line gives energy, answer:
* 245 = 25.9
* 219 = 26.6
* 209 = 26.1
